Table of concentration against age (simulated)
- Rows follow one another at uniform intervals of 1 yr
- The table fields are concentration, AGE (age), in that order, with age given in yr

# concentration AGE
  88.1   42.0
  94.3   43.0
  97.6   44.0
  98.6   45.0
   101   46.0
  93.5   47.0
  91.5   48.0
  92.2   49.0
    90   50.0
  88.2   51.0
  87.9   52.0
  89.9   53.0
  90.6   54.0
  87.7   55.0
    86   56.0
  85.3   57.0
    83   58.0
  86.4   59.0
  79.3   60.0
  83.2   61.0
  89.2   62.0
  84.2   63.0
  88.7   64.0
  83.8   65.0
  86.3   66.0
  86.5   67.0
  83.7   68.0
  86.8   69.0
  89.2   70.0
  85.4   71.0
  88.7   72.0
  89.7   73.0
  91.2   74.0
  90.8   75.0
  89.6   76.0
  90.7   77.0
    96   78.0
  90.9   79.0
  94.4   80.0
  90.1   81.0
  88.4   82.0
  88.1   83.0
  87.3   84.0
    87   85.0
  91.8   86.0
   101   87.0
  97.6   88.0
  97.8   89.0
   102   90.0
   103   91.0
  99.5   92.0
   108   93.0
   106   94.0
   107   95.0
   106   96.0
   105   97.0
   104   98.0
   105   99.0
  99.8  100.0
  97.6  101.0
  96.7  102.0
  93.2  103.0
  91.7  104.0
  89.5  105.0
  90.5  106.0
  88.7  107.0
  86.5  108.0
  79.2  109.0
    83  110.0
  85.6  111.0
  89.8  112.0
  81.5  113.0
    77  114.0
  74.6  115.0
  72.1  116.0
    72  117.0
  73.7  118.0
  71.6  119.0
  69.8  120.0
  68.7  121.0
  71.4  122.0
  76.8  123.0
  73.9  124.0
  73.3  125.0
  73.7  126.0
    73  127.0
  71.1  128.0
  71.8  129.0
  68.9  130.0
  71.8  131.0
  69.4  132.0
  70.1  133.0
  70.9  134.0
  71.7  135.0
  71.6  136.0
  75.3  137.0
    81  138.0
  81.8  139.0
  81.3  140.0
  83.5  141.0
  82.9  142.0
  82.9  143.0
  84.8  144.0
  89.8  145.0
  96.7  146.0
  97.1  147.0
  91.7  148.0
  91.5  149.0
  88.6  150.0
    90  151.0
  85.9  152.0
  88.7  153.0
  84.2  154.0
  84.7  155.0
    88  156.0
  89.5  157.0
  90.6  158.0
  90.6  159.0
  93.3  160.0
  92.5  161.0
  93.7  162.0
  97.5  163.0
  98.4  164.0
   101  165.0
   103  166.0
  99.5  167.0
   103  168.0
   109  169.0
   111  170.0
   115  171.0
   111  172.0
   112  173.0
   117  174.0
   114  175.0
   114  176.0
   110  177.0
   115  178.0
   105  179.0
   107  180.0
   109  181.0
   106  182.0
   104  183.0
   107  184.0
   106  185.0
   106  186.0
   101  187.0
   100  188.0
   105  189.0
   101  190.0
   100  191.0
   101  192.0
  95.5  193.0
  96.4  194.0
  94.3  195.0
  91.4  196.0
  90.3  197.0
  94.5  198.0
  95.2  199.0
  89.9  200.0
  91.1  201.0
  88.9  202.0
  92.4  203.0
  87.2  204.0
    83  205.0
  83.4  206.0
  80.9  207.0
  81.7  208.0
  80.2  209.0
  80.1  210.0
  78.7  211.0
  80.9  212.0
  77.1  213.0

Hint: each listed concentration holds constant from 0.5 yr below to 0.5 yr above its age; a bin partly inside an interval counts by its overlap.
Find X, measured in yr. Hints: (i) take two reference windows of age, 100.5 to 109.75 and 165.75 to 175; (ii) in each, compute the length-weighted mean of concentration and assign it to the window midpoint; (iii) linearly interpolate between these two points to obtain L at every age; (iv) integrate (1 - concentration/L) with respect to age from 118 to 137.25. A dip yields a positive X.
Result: 5.0 yr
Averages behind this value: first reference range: 90.2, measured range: 71.8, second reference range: 109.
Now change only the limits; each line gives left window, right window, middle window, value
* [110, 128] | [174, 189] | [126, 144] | 1.8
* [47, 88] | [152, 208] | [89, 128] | 2.1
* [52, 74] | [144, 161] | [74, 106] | -3.2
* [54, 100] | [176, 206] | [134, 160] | 2.9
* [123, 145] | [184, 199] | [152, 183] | -4.2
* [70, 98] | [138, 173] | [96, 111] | 0.2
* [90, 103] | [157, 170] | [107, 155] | 10.0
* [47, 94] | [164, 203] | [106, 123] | 3.0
